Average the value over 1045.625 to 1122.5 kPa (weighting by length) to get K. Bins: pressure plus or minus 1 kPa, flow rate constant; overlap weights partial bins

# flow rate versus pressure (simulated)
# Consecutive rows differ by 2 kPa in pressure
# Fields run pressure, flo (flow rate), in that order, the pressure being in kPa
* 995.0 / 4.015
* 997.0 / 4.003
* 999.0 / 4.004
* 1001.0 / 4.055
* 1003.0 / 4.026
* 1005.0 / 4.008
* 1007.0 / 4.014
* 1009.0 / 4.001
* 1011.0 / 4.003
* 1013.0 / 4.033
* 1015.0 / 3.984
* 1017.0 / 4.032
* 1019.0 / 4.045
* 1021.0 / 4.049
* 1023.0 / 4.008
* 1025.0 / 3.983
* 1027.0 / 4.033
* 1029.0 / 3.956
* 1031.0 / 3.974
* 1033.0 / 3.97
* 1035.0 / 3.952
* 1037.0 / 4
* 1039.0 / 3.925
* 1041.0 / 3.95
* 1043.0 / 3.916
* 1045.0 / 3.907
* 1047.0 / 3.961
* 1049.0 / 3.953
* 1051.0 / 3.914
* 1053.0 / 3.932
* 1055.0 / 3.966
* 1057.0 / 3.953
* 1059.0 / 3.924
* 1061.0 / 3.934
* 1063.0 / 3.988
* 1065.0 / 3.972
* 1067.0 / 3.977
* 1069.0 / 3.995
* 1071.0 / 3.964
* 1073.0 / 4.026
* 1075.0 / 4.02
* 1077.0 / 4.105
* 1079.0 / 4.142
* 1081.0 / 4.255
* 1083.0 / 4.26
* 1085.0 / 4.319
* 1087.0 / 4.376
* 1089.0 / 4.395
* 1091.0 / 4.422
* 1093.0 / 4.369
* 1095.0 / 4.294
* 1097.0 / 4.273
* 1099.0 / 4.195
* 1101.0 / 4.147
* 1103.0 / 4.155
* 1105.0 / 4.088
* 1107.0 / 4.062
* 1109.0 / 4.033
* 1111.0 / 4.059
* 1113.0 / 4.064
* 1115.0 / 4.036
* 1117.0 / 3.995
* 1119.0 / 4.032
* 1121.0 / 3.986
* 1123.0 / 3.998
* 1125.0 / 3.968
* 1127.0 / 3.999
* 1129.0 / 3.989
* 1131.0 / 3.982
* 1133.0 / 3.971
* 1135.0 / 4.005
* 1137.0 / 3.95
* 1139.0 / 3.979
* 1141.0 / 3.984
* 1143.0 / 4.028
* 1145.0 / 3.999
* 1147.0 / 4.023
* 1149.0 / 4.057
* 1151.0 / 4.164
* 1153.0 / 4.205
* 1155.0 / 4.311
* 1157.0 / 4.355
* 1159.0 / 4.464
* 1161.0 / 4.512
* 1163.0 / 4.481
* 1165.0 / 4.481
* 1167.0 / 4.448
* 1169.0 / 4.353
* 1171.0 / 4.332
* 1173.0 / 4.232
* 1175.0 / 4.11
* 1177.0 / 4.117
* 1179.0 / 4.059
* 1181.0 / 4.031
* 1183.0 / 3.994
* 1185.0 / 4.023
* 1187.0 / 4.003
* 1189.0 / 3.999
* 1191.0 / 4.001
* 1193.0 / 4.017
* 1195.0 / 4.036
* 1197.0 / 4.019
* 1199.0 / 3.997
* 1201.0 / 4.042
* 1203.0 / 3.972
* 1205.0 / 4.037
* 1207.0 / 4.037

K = 4.09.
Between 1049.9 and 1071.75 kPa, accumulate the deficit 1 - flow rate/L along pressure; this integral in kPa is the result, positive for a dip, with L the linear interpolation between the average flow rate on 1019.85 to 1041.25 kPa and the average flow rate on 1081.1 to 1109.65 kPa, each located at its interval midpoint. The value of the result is 0.8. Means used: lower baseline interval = 3.98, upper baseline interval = 4.24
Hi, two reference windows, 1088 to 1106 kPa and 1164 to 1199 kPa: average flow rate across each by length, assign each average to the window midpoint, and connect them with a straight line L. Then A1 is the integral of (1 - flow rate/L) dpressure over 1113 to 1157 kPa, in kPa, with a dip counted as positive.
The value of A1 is 1.7 kPa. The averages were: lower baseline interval 4.26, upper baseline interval 4.13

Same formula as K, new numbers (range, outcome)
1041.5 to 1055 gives 3.93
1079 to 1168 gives 4.16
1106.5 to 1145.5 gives 4.01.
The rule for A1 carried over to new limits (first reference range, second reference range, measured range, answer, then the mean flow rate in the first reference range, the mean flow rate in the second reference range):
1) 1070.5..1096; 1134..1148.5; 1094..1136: 0.4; 4.23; 4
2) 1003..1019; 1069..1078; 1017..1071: 0.7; 4.01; 4.03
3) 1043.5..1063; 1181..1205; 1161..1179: -1.4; 3.94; 4.01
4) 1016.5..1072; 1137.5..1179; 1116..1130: 0.5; 3.97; 4.22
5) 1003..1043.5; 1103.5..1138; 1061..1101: -1.6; 3.99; 4.01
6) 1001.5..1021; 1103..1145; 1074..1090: -0.9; 4.02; 4.01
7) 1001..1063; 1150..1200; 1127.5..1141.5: 0.5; 3.98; 4.19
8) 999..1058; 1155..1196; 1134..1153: 0.6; 3.98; 4.21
